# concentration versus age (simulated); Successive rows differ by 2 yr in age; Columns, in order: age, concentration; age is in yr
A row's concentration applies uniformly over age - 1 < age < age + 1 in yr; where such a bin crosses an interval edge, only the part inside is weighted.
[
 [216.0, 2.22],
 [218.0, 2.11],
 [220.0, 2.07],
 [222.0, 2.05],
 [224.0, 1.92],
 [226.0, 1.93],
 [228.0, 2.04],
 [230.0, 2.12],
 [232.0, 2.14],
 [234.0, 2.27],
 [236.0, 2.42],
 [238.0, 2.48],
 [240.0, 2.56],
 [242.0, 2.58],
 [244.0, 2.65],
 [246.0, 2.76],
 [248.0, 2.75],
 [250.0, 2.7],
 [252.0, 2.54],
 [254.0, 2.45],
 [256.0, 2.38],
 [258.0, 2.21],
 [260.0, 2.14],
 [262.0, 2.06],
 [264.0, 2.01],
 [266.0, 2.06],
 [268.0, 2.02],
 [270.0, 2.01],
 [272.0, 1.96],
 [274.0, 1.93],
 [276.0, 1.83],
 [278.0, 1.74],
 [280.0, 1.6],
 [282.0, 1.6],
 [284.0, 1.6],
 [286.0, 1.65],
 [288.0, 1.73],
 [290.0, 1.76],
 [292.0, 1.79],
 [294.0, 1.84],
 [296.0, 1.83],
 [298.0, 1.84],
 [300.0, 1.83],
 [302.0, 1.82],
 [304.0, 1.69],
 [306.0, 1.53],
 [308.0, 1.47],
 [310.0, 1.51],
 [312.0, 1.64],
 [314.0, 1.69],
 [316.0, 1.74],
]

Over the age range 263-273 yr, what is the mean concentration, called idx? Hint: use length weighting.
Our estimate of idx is 2.01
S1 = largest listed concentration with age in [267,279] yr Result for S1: 2.02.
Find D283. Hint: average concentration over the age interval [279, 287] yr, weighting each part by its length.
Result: 1.61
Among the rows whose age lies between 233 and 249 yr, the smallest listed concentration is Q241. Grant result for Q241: 2.27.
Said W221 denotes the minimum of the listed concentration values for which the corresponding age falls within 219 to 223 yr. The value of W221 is 2.05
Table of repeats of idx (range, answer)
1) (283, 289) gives 1.66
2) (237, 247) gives 2.61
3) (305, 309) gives 1.5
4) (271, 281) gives 1.81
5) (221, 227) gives 1.97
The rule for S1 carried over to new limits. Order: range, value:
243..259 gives 2.76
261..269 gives 2.06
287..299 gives 1.84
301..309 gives 1.82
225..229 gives 2.04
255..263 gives 2.38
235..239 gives 2.48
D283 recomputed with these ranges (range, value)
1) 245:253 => 2.69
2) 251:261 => 2.34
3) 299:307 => 1.72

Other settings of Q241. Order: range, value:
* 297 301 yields 1.83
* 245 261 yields 2.14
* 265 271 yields 2.01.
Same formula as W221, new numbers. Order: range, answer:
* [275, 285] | 1.6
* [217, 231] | 1.92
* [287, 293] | 1.73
